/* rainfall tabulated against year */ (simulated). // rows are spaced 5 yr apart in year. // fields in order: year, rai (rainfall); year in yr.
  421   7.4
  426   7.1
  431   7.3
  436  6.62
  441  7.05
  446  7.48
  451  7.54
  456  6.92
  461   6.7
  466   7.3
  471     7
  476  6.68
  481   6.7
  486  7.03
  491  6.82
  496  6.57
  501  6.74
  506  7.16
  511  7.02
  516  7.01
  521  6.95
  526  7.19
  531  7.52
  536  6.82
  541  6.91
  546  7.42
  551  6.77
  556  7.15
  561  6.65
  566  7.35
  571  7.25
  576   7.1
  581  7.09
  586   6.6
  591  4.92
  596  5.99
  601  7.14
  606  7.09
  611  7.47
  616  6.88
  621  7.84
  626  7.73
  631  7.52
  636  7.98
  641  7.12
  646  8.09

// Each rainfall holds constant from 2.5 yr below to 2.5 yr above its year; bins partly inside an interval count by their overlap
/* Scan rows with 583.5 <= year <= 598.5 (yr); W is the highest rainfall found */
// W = 6.6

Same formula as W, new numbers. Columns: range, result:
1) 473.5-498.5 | 7.03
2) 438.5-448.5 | 7.48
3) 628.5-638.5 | 7.98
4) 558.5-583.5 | 7.35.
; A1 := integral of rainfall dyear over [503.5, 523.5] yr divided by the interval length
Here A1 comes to 7.03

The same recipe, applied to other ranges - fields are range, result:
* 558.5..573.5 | 7.08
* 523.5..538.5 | 7.18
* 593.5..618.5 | 6.91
